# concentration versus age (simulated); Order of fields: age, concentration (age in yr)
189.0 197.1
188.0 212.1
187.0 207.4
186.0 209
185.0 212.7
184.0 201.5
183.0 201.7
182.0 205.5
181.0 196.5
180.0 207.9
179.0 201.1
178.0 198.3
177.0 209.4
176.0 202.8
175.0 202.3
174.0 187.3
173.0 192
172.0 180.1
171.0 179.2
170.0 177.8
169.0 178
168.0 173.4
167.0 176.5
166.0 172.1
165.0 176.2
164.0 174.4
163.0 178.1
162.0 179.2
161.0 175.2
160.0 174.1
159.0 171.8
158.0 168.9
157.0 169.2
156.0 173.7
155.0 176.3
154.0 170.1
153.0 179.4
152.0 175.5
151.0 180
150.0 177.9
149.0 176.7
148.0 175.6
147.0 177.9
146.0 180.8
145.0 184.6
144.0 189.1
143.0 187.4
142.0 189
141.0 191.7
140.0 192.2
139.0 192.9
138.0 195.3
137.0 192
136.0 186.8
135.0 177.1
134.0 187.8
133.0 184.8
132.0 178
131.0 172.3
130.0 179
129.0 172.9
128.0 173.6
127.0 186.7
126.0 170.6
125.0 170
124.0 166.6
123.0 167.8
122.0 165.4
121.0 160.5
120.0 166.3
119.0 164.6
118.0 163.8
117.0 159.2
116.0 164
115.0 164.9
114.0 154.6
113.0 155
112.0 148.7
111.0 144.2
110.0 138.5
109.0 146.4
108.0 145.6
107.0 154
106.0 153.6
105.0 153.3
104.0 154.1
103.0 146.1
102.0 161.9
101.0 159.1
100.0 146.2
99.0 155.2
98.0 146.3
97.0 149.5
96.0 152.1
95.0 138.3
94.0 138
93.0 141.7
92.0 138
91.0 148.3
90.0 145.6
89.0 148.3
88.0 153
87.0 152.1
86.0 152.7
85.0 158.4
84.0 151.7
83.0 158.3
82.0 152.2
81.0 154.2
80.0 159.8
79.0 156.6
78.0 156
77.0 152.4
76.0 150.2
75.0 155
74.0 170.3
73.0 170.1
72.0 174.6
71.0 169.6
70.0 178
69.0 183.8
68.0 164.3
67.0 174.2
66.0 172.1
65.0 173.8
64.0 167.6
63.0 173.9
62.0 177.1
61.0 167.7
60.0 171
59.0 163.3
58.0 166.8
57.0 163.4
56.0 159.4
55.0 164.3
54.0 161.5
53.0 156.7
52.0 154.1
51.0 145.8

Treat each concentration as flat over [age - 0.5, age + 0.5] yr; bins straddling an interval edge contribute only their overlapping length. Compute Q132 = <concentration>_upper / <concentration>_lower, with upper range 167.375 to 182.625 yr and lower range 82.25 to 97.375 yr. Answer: 1.30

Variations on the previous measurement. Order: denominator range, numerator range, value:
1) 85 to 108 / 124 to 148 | 1.22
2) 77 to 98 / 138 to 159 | 1.20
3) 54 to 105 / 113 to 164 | 1.11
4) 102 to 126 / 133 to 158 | 1.16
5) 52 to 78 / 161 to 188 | 1.15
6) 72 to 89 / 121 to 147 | 1.15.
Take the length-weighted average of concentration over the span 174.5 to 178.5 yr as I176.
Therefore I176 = 203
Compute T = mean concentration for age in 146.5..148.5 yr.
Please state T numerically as 177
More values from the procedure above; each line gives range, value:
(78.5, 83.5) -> 156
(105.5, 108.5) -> 151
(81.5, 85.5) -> 155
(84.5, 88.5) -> 154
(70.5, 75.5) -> 168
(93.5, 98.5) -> 145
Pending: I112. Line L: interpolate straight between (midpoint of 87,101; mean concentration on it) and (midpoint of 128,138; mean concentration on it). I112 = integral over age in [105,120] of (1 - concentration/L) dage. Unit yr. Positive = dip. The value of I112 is 0.8 yr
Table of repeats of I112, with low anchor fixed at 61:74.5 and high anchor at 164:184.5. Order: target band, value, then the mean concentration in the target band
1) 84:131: 6.14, 156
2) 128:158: 0.66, 181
